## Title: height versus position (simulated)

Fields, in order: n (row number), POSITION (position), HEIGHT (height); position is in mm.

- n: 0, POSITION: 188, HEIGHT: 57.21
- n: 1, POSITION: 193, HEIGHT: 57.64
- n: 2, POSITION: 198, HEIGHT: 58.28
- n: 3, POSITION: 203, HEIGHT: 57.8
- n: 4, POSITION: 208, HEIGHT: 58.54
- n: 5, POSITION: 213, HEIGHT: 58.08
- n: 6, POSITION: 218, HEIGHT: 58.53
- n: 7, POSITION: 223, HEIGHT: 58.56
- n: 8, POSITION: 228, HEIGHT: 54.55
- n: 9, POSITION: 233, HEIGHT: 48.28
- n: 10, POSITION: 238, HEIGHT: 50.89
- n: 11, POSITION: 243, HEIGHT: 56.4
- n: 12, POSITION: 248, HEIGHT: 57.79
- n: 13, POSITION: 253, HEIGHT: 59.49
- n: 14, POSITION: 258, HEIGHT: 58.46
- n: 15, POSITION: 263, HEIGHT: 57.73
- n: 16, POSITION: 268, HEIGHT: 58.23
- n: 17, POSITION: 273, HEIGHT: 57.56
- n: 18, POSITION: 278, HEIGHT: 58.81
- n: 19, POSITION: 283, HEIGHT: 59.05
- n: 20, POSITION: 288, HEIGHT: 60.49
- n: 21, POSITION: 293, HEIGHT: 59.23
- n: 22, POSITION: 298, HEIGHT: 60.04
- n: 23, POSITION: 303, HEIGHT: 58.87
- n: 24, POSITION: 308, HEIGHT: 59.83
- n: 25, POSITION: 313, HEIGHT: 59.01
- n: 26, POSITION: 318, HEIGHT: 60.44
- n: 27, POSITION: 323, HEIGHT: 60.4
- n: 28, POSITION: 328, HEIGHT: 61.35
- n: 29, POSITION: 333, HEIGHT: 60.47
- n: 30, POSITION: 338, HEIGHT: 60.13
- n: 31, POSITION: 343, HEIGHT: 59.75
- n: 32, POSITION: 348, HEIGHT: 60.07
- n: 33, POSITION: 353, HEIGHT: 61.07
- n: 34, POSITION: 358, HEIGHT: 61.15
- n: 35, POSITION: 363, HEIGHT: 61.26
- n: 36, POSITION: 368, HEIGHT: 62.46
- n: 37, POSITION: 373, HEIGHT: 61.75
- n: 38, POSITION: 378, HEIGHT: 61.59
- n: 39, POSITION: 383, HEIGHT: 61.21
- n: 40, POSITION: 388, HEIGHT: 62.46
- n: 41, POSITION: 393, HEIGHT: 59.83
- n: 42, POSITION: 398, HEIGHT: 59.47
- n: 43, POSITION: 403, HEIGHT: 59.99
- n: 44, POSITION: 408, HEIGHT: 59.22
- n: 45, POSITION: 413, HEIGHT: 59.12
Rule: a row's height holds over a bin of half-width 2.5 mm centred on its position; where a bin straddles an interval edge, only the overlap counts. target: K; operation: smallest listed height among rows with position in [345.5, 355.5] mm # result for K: 60.07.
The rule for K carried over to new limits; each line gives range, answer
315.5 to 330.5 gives 60.4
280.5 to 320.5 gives 58.87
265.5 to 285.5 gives 57.56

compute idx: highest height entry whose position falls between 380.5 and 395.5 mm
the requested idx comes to 62.46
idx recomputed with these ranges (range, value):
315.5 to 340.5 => 61.35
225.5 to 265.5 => 59.49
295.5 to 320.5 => 60.44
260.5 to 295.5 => 60.49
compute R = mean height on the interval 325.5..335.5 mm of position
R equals 60.9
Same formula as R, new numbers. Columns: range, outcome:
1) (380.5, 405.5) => 60.6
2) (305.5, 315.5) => 59.4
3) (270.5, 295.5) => 59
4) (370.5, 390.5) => 61.8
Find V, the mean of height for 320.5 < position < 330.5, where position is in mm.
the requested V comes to 60.9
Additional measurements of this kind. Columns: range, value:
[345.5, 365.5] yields 60.9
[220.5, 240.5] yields 53.1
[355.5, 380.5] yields 61.6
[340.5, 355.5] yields 60.3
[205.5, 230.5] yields 57.7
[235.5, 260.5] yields 56.6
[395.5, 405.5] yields 59.7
